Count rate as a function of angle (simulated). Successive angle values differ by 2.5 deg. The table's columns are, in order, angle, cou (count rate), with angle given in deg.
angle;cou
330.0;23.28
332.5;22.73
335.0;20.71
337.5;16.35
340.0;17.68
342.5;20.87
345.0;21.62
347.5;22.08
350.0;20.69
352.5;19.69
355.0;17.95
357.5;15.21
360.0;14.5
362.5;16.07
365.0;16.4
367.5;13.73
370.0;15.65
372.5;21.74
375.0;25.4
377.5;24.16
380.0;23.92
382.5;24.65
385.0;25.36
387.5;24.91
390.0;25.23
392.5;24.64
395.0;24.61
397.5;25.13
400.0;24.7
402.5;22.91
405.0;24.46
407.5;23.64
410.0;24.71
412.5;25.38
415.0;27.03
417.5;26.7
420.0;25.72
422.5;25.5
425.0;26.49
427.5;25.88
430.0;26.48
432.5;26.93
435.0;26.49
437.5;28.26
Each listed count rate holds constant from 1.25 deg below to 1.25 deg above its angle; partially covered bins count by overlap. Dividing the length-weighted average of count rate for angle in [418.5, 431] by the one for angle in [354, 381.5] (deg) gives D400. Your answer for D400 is 1.39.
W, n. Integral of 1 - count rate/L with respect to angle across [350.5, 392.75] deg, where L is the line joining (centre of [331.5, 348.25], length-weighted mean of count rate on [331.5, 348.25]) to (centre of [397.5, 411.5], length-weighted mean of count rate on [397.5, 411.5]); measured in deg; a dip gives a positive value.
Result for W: 3.4 deg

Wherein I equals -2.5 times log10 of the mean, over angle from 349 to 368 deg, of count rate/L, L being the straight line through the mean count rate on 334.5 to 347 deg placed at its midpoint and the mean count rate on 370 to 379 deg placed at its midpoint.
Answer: 0.24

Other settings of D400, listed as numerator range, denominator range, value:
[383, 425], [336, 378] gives 1.34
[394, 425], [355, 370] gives 1.62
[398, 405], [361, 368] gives 1.55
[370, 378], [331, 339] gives 1.13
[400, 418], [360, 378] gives 1.35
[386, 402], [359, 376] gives 1.41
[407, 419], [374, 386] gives 1.04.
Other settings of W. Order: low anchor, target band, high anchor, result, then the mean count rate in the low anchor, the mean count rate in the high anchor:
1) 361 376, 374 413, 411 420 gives -4.2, 18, 26.2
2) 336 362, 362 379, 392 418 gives 1.5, 18.6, 24.9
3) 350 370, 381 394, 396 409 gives -2.1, 16.5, 24.2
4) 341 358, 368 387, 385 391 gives 0.9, 19.9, 25.1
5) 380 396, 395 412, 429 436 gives 0.8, 24.8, 26.6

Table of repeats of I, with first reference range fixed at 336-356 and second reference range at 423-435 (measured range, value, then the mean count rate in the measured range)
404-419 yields -0.016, 25.3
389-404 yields -0.035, 24.5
